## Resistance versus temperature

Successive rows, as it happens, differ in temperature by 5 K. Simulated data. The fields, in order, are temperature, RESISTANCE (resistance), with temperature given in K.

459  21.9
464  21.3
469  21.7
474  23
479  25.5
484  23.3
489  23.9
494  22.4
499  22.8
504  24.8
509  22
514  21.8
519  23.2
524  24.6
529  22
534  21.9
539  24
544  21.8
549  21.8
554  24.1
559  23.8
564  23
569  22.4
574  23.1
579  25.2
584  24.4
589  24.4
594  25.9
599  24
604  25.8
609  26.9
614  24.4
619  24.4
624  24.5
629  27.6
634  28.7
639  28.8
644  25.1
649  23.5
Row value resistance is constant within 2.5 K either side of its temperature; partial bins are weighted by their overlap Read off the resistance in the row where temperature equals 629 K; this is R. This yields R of 27.6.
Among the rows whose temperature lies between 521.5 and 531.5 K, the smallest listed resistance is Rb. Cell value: 22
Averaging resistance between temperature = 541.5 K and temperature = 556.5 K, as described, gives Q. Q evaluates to 22.6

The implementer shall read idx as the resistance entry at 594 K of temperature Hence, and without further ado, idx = 25.9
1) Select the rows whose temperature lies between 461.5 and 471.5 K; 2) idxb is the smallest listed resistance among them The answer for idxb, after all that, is 21.3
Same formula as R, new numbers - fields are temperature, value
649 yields 23.5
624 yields 24.5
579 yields 25.2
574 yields 23.1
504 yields 24.8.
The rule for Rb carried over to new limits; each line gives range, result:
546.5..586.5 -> 21.8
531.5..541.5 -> 21.9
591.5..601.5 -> 24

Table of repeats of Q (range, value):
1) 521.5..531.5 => 23.3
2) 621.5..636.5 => 26.9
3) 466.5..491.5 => 23.5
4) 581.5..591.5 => 24.4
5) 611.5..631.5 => 25.2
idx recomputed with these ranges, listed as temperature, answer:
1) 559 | 23.8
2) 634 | 28.7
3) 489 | 23.9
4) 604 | 25.8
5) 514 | 21.8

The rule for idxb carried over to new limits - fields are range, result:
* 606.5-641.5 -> 24.4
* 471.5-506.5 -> 22.4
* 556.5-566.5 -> 23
